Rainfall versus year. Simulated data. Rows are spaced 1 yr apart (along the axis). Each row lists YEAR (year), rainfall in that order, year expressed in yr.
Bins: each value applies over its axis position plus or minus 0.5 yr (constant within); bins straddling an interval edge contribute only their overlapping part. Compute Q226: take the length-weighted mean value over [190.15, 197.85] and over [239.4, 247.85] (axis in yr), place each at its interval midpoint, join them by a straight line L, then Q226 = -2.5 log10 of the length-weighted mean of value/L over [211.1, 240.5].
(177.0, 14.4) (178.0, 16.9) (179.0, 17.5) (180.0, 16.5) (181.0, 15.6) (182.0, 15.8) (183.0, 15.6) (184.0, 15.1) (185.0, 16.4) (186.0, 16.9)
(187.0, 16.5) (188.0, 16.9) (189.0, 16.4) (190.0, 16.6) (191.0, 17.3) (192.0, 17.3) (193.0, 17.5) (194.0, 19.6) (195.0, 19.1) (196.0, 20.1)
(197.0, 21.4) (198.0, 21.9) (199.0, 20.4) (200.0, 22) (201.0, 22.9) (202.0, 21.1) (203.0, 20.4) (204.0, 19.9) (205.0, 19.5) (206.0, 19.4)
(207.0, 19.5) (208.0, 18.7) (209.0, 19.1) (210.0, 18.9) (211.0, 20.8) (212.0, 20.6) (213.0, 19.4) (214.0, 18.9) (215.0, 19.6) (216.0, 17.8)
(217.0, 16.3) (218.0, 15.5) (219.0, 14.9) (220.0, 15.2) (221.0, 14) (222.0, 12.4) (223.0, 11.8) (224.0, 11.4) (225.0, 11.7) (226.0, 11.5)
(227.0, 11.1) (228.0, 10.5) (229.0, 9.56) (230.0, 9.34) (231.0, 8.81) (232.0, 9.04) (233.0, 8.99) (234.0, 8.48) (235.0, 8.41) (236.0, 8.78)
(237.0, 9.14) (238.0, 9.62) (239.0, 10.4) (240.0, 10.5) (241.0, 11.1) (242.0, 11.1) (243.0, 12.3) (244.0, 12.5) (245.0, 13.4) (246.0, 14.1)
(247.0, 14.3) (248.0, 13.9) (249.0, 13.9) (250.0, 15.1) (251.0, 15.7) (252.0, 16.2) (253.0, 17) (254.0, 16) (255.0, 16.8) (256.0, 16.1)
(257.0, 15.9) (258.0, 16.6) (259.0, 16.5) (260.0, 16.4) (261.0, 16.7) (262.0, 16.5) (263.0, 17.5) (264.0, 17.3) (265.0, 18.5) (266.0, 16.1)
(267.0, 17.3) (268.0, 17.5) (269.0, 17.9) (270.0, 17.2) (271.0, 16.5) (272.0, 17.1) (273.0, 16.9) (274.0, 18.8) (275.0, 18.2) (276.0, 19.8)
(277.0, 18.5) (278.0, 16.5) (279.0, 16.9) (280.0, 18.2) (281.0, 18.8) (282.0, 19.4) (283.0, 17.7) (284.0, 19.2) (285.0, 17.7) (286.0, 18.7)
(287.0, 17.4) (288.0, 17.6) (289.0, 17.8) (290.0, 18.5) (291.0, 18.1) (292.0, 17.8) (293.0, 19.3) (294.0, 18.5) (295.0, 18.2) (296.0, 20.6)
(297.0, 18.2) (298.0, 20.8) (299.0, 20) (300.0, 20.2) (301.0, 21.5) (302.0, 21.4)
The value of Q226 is 0.18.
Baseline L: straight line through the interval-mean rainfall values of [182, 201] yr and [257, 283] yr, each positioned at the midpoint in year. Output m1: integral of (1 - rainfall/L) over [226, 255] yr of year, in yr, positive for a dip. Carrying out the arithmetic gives 9.6 yr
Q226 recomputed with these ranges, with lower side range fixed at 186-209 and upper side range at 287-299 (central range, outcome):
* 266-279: 0.07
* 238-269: 0.25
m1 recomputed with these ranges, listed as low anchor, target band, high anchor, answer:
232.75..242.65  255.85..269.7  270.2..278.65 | -1.6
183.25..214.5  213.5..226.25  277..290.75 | 2.7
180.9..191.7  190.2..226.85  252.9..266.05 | -3.3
